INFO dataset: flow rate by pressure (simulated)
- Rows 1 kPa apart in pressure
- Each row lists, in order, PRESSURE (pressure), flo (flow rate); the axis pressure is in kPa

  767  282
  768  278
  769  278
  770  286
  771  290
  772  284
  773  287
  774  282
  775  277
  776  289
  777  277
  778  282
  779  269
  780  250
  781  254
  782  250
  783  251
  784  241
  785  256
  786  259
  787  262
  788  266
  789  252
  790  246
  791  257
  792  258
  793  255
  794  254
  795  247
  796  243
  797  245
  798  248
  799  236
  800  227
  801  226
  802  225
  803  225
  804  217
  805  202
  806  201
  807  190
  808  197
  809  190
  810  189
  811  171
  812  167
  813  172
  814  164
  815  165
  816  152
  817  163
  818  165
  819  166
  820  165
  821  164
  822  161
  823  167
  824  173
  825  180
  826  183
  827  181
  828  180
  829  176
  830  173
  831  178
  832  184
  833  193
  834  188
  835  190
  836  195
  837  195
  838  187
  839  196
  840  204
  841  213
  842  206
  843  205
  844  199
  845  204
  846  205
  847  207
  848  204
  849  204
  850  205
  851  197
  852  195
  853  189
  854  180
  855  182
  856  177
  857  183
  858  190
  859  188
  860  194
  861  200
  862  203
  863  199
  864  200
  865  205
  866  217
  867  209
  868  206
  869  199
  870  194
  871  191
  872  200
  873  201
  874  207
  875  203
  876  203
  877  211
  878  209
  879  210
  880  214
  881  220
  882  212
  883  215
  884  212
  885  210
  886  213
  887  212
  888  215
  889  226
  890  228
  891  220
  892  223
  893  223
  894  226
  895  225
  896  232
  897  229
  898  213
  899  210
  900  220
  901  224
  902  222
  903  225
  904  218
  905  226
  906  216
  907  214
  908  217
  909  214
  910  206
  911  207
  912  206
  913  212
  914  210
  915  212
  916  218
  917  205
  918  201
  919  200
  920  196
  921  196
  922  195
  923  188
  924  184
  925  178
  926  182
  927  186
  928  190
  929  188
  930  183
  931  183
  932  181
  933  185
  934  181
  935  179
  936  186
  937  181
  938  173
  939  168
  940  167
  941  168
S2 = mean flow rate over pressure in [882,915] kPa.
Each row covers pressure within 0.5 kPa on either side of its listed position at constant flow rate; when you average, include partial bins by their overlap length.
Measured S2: 218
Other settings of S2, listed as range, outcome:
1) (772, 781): 276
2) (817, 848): 186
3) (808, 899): 196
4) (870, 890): 210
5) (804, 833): 177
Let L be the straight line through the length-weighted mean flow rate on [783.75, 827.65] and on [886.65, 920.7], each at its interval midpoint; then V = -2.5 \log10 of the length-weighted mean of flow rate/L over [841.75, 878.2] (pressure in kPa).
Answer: 0.07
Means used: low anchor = 208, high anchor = 216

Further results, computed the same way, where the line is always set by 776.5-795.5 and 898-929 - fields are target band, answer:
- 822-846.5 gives 0.247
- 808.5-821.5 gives 0.407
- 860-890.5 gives 0.066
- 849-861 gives 0.203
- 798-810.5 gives 0.179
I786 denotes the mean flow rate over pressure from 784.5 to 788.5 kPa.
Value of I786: 261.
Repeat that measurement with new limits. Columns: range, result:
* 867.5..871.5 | 198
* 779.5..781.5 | 252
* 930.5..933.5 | 183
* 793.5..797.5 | 247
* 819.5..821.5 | 164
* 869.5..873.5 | 196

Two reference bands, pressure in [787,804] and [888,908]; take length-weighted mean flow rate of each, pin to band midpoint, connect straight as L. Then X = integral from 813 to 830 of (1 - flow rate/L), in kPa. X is 4.9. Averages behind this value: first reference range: 244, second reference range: 222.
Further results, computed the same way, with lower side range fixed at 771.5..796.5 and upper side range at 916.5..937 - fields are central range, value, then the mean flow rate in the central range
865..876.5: 0.76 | 203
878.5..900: -1.15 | 219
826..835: 2.11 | 182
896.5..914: -1.49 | 216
